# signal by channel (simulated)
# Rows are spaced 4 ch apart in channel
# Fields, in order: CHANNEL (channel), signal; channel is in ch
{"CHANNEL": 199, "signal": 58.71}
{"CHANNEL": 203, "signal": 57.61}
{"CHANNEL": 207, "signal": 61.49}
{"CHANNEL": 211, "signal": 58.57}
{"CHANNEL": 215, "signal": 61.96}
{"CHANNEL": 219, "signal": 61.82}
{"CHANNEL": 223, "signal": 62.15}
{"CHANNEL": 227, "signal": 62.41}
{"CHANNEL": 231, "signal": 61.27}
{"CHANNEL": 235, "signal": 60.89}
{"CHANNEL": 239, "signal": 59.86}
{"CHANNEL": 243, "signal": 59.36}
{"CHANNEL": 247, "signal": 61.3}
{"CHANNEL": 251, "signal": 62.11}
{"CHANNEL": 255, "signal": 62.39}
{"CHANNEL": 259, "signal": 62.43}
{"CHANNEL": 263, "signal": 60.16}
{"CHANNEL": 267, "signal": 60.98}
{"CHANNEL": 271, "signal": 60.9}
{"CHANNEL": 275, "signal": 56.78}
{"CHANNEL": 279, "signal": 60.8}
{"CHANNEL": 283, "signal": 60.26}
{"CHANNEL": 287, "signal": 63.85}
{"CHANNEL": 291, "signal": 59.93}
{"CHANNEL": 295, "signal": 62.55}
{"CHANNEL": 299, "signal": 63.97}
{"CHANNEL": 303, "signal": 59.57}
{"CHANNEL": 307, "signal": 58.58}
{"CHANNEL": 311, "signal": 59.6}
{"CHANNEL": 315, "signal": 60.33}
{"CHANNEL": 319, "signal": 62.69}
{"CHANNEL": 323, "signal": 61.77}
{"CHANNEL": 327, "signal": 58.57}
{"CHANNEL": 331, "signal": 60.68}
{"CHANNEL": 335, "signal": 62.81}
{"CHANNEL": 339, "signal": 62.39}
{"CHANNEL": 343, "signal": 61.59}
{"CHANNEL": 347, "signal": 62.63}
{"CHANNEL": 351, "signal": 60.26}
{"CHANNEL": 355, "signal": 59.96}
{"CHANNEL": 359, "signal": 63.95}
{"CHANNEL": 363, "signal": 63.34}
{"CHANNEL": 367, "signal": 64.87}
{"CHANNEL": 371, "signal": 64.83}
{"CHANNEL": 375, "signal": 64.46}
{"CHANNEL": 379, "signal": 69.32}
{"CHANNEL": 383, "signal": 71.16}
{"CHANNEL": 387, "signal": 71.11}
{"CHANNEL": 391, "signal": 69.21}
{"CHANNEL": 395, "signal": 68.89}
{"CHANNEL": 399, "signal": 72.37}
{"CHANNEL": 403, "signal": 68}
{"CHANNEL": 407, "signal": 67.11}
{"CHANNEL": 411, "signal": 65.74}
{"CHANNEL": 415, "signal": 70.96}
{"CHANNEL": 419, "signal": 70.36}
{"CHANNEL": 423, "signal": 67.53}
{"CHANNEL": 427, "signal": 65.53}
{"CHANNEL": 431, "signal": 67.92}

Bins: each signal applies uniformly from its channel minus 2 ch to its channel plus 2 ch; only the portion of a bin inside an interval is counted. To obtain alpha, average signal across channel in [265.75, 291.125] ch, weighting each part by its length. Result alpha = 60.5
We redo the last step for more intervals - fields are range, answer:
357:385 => 66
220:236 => 61.7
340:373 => 62.7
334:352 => 62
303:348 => 61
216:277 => 61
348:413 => 66.5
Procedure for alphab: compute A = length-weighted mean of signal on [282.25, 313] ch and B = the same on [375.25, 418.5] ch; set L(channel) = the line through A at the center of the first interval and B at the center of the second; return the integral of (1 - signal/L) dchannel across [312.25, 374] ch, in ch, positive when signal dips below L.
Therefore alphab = 2.6 ch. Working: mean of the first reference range 61.1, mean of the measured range 62.1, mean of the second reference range 69.2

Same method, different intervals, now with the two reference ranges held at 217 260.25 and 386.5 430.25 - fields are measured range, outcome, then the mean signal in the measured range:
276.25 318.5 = 2.0 ch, 60.9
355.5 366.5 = 0.6 ch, 63.3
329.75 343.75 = 0.8 ch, 62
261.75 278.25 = 0.8 ch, 59.8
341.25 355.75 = 1.1 ch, 61.2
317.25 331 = 0.9 ch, 60.9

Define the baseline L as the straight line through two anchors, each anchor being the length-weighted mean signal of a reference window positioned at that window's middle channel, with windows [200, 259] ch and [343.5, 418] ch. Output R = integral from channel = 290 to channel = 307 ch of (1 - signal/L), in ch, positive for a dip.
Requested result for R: 0.6 ch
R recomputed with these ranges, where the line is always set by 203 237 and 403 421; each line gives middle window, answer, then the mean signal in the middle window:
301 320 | 1.3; 60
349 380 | 1.4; 63.7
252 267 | 0.2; 61.6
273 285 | 0.8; 59.3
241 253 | 0.2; 60.9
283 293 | 0.3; 61.6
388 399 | -0.3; 69.8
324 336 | 0.9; 60.6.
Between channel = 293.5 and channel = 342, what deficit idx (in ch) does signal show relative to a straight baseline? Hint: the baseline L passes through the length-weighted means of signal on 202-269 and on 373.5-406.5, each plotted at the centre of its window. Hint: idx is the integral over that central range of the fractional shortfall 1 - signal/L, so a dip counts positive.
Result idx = 3.2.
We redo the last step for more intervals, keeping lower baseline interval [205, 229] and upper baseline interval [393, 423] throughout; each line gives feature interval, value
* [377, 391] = -0.5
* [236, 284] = 1.9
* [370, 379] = 0.3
